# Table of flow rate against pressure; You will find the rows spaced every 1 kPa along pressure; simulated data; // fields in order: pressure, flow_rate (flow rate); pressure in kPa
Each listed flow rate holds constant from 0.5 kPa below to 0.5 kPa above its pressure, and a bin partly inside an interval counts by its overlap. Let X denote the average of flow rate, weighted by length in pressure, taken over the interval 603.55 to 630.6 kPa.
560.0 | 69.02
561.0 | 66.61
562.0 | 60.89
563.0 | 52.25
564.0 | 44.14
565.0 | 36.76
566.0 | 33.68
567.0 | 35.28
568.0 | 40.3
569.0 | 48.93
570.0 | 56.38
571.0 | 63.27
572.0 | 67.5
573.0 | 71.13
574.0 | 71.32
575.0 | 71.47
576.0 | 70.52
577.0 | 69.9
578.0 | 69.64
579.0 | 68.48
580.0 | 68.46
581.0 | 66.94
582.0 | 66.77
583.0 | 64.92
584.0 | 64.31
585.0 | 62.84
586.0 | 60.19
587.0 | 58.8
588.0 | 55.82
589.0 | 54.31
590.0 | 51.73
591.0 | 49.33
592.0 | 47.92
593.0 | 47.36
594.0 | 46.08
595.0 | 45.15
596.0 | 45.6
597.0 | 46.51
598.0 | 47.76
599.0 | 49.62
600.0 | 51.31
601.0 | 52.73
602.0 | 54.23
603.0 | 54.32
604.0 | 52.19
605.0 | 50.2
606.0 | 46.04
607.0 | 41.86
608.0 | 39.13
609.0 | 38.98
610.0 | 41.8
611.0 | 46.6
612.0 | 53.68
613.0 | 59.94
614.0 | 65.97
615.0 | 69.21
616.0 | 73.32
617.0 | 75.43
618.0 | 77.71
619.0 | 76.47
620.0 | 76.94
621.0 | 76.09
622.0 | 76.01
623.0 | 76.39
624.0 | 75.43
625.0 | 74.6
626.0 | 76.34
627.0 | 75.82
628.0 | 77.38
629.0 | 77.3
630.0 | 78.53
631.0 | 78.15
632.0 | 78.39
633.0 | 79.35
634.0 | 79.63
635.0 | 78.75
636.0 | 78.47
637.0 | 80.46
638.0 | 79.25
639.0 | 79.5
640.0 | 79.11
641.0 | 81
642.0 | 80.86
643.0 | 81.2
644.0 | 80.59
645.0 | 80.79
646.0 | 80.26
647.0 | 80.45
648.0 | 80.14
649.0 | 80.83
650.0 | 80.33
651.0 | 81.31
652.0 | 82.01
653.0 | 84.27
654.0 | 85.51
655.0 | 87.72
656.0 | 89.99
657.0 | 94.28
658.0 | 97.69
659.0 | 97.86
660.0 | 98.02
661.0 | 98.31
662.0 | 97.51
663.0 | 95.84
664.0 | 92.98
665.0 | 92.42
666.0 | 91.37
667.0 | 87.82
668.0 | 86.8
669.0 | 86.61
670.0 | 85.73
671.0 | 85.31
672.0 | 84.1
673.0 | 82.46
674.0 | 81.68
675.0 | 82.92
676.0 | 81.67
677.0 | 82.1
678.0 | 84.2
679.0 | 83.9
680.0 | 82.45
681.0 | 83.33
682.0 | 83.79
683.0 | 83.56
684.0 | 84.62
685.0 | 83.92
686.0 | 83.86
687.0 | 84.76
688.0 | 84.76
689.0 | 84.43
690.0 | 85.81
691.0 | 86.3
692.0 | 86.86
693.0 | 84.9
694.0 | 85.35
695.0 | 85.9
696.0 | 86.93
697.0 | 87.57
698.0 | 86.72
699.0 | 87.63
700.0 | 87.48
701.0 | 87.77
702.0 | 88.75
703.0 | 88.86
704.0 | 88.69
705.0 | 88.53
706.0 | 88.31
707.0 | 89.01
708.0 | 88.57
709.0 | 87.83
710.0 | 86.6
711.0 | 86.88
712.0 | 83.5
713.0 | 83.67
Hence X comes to 64.9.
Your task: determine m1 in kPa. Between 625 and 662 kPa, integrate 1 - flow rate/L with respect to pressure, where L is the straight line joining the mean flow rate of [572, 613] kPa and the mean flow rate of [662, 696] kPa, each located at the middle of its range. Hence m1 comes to -4.8 kPa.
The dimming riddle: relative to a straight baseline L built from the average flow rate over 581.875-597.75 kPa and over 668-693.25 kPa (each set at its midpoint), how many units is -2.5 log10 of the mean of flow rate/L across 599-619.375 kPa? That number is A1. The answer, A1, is 0.09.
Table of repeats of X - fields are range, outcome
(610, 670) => 80.5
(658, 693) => 87.1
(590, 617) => 51.1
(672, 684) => 83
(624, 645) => 78.7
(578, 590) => 62.7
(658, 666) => 95.9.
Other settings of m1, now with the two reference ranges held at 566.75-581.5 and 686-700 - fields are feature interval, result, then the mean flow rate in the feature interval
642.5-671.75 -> -3.2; 87.7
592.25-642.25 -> 5.0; 64.7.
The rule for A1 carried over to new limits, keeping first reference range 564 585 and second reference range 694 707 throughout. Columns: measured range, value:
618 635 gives -0.08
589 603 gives 0.30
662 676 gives -0.09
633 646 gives -0.08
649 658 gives -0.12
